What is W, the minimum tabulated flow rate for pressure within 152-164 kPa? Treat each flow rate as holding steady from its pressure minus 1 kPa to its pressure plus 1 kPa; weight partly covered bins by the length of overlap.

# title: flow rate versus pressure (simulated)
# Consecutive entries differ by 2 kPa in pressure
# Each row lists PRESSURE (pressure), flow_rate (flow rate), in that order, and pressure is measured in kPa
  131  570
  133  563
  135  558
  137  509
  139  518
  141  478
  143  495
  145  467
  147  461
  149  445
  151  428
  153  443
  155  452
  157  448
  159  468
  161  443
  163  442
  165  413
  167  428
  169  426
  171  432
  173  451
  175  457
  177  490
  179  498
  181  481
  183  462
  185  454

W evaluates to 442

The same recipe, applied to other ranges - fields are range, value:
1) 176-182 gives 481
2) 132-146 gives 467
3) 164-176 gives 413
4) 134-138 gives 509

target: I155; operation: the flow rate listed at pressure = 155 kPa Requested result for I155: 452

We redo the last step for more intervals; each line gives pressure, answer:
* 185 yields 454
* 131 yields 570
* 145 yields 467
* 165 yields 413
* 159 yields 468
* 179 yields 498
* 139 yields 518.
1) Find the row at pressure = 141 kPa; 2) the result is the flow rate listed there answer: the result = 478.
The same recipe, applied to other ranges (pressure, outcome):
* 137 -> 509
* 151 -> 428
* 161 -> 443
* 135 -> 558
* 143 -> 495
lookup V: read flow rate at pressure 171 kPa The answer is 432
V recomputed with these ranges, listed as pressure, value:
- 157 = 448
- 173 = 451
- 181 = 481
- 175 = 457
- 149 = 445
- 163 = 442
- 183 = 462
